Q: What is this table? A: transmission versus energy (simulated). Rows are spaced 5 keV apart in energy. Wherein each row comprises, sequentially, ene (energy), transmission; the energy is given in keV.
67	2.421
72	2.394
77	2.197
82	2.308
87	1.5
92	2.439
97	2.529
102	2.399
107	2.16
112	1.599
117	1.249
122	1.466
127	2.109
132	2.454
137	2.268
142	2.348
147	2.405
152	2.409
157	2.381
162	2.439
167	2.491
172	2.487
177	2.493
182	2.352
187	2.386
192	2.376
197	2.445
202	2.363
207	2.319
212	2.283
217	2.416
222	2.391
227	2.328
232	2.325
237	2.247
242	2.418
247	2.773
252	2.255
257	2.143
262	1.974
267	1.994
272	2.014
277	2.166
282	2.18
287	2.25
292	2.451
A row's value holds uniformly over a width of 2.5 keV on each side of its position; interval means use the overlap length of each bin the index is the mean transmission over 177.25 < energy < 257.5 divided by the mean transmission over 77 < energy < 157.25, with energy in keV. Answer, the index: 1.12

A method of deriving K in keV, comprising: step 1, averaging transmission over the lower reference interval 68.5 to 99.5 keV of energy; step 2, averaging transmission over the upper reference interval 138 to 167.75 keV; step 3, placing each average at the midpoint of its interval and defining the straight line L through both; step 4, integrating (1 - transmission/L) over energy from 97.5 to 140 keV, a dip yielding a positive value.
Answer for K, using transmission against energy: 5.9 keV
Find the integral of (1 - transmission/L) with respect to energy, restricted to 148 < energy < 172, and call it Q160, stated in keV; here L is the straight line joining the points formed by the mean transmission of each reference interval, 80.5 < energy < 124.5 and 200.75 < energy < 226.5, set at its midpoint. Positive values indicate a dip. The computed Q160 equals -3.1 keV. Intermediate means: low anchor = 1.95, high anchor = 2.35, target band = 2.43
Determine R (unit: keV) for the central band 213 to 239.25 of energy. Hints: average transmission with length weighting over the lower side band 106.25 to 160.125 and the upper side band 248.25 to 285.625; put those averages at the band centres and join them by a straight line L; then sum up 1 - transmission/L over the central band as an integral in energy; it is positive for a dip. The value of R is -2.8 keV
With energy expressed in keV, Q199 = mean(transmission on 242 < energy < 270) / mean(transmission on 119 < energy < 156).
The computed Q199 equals 1.0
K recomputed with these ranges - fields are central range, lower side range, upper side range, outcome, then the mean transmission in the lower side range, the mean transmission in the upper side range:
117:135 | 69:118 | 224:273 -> 1.9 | 2.11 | 2.26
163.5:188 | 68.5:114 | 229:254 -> -1.5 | 2.18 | 2.41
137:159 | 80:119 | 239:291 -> -3.0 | 2.03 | 2.22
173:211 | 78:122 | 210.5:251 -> -1.9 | 2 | 2.4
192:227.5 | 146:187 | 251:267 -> -1.5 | 2.43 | 2.09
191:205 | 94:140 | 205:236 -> -0.7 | 2.03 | 2.34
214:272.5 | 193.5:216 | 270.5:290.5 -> -0.4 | 2.36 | 2.17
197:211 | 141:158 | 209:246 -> 0.1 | 2.39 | 2.36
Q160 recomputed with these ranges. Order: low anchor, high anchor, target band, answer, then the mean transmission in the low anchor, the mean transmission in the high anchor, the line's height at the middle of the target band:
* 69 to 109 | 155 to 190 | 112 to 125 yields 4.9 keV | 2.24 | 2.43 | 2.31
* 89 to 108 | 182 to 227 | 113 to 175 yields 4.6 keV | 2.38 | 2.37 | 2.37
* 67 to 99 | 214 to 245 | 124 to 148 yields -0.1 keV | 2.24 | 2.36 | 2.28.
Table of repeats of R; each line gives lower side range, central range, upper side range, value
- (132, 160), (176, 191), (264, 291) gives -0.6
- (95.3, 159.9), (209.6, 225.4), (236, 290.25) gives -1.2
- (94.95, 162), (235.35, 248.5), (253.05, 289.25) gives -2.2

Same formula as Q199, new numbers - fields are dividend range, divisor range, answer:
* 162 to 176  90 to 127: 1.25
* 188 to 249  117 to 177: 1.06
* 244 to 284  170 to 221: 0.92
